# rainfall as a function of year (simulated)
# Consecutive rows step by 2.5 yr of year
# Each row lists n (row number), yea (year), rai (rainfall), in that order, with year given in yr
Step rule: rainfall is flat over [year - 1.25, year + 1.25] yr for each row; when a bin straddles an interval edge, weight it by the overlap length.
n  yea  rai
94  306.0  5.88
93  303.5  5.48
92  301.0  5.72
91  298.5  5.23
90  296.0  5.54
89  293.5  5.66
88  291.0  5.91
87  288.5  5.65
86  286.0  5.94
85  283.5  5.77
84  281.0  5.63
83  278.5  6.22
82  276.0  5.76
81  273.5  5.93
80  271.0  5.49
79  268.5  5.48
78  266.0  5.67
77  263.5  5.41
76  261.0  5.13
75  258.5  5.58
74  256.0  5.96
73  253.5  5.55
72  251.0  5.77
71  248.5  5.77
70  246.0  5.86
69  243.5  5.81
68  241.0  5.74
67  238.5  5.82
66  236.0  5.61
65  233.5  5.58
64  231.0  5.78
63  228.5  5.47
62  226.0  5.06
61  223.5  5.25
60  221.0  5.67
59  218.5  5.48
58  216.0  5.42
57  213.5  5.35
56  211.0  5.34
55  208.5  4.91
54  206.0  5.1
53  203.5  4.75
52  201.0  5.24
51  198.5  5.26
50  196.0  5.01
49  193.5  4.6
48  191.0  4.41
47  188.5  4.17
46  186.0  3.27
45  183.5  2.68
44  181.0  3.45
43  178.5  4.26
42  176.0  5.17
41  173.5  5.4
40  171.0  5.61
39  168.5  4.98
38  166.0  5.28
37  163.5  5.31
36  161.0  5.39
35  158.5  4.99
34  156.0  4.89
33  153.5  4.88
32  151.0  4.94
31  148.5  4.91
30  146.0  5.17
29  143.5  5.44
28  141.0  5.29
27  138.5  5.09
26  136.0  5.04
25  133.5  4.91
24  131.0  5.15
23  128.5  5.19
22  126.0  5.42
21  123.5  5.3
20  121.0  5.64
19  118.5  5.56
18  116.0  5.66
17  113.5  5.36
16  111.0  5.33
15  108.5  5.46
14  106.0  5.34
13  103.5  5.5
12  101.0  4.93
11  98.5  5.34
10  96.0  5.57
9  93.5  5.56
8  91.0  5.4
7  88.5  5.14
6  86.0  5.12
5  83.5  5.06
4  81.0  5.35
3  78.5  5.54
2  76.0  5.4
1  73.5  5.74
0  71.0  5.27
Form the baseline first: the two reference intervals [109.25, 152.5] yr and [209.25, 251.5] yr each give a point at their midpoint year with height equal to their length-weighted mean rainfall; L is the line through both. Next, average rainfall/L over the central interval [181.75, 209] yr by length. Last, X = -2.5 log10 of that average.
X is 0.22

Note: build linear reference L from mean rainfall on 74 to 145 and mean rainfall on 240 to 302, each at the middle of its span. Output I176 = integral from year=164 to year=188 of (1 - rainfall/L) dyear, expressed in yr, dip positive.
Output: 4.4 yr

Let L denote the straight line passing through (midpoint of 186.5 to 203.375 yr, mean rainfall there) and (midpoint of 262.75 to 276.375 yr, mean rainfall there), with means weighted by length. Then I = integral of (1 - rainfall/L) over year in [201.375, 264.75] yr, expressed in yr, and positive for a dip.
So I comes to -3.8 yr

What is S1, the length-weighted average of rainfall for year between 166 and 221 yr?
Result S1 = 4.79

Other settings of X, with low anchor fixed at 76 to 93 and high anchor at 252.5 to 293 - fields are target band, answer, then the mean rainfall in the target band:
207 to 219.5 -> 0.05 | 5.29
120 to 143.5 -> 0.03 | 5.23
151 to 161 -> 0.10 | 4.98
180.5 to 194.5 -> 0.41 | 3.77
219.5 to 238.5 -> 0.02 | 5.51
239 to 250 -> -0.03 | 5.8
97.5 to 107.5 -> 0.01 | 5.28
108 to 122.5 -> -0.03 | 5.5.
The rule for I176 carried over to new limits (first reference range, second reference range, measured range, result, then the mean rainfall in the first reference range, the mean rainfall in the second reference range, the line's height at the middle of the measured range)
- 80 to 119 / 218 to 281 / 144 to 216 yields 8.83 yr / 5.35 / 5.64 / 5.5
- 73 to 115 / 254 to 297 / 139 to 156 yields 1.14 yr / 5.36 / 5.69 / 5.45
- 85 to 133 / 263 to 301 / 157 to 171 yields 0.63 yr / 5.36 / 5.69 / 5.47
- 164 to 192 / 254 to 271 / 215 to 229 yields -1.04 yr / 4.45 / 5.54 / 5.01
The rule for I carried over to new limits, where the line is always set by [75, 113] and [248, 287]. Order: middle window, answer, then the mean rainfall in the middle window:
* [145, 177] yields 1.90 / 5.15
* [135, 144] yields 0.38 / 5.2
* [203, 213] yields 0.89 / 5.07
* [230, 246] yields -0.30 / 5.73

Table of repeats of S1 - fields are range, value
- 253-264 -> 5.53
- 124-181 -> 5.09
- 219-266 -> 5.6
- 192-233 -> 5.23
